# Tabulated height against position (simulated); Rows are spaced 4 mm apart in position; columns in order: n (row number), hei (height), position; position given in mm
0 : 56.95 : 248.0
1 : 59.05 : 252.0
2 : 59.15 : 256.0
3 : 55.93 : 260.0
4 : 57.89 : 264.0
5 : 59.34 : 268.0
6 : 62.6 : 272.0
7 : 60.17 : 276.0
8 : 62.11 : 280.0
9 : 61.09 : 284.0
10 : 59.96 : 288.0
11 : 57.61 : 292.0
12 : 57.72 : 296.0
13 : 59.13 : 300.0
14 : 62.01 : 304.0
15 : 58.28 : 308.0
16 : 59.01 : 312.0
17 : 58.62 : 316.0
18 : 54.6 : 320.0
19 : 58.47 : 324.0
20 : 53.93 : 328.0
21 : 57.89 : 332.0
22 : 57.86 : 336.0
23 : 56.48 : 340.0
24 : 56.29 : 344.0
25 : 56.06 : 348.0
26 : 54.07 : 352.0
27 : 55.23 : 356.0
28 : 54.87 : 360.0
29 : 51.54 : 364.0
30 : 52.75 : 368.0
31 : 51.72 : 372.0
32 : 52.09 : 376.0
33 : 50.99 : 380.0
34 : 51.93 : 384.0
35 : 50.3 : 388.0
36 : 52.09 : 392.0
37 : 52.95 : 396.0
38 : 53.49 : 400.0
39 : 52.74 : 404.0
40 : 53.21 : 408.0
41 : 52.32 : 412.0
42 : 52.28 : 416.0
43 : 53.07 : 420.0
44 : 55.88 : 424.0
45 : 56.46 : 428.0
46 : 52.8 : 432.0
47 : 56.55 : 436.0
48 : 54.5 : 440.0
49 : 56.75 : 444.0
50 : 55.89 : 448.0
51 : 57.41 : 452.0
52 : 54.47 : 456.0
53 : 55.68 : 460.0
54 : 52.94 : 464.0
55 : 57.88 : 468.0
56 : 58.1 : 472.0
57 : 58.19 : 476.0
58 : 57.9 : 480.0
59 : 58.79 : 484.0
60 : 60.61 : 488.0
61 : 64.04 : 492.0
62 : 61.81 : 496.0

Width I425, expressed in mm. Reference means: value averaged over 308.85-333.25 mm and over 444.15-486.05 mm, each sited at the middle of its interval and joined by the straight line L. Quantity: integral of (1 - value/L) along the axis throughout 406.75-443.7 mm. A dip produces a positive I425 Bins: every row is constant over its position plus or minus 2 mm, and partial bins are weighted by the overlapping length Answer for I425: 1.7 mm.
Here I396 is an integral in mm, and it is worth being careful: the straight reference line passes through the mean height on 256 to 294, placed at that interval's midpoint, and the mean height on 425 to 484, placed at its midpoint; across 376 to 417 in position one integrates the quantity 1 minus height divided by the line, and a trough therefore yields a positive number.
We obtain 3.6 mm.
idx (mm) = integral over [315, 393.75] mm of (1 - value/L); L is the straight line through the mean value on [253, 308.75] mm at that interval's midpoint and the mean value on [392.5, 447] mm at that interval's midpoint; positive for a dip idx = 3.2 mm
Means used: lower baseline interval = 59.5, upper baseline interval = 54.1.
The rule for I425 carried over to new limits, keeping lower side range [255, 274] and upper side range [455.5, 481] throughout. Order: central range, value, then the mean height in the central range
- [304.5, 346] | 0.66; 57.3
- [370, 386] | 1.64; 51.7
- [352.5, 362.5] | 0.54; 54.7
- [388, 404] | 1.36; 52.5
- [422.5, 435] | 0.41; 55.1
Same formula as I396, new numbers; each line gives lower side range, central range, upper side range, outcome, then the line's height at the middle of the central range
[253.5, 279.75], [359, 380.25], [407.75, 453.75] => 1.6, 56.5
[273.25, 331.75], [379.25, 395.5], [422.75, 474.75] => 1.6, 57.1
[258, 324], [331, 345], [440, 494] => 0.4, 58.7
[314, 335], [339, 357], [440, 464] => 0.3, 56.6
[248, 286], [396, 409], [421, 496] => 1.0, 57.8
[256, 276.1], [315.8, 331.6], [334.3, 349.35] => 0.3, 57.3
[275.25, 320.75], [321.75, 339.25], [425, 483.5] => 0.5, 58.6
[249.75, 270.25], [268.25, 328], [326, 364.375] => -2.2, 57.1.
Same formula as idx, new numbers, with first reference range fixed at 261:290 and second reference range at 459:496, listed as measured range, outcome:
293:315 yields 0.3 mm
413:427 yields 1.2 mm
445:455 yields 0.4 mm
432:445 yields 0.8 mm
